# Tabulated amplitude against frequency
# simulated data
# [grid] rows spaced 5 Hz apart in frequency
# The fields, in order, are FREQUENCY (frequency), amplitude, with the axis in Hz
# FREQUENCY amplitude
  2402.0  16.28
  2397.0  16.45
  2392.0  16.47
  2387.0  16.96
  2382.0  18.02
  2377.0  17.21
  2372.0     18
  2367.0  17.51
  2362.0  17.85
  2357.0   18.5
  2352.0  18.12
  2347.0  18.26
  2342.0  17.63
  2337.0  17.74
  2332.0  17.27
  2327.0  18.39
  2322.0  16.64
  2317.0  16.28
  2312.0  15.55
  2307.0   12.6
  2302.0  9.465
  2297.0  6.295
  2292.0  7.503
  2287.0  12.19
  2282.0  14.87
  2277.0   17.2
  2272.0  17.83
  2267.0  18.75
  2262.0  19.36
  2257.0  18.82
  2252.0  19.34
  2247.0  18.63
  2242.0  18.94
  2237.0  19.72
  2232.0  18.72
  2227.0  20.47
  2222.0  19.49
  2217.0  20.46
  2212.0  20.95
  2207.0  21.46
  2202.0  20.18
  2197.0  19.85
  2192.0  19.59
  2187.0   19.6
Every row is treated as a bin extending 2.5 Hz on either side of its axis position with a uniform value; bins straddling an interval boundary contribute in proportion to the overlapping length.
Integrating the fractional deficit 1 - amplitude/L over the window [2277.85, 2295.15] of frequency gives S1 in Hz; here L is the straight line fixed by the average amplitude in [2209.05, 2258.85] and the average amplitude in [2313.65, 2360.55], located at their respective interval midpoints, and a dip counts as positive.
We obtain 6.3 Hz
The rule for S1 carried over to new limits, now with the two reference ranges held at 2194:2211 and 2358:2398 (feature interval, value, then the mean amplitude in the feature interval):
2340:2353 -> -0.04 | 18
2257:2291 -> 4.97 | 16.5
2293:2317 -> 9.44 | 11.3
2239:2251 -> 0.52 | 18.9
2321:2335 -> 0.57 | 17.5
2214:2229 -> 0.01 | 20.2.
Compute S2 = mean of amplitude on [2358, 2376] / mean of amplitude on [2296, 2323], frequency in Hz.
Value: 1.37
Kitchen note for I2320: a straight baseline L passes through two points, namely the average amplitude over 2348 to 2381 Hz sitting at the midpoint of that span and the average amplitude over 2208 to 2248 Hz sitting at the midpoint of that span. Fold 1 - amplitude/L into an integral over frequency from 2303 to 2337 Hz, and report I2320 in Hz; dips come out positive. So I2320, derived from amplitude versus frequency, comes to 4.7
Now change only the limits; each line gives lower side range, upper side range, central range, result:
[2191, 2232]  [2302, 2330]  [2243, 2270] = -1.2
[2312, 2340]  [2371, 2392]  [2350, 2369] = -0.8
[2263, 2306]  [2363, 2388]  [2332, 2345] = -1.5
